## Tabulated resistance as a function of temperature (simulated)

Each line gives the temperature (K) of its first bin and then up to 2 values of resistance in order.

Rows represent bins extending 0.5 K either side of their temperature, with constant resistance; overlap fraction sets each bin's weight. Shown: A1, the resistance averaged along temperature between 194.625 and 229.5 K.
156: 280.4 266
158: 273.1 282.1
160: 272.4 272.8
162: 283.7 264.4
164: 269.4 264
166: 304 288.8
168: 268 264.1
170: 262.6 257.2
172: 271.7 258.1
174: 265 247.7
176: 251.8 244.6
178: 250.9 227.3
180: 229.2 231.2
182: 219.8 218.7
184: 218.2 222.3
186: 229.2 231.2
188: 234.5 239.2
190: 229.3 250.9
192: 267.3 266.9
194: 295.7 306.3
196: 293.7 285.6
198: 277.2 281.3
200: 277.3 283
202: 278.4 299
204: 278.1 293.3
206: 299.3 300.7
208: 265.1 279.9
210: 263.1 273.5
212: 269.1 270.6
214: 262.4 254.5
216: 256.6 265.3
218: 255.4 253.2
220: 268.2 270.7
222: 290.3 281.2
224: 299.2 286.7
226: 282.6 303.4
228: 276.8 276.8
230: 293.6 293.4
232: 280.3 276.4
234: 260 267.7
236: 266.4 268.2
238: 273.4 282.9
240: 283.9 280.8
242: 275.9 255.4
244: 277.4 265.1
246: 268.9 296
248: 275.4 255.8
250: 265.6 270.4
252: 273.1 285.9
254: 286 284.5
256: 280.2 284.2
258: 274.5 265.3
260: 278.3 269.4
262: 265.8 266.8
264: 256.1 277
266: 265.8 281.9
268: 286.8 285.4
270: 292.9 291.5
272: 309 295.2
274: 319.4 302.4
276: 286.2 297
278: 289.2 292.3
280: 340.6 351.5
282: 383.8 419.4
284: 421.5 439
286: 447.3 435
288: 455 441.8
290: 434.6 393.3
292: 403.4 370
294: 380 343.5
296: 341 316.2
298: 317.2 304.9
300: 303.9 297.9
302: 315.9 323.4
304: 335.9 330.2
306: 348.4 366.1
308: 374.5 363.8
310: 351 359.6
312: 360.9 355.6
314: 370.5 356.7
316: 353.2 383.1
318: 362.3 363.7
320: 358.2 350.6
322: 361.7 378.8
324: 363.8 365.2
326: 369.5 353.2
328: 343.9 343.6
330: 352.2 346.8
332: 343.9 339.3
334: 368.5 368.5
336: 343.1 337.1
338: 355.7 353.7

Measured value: 279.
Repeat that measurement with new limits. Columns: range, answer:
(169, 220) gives 261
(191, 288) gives 290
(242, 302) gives 317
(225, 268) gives 276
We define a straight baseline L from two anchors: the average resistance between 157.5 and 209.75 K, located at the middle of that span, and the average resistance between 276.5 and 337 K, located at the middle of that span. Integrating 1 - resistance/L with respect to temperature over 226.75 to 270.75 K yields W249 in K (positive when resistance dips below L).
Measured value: 5.4 K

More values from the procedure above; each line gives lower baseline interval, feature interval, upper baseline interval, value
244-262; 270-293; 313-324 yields -3.6 K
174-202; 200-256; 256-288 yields 1.3 K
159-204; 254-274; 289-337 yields 2.4 K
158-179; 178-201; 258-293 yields 2.3 K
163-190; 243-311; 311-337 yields 0.5 K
